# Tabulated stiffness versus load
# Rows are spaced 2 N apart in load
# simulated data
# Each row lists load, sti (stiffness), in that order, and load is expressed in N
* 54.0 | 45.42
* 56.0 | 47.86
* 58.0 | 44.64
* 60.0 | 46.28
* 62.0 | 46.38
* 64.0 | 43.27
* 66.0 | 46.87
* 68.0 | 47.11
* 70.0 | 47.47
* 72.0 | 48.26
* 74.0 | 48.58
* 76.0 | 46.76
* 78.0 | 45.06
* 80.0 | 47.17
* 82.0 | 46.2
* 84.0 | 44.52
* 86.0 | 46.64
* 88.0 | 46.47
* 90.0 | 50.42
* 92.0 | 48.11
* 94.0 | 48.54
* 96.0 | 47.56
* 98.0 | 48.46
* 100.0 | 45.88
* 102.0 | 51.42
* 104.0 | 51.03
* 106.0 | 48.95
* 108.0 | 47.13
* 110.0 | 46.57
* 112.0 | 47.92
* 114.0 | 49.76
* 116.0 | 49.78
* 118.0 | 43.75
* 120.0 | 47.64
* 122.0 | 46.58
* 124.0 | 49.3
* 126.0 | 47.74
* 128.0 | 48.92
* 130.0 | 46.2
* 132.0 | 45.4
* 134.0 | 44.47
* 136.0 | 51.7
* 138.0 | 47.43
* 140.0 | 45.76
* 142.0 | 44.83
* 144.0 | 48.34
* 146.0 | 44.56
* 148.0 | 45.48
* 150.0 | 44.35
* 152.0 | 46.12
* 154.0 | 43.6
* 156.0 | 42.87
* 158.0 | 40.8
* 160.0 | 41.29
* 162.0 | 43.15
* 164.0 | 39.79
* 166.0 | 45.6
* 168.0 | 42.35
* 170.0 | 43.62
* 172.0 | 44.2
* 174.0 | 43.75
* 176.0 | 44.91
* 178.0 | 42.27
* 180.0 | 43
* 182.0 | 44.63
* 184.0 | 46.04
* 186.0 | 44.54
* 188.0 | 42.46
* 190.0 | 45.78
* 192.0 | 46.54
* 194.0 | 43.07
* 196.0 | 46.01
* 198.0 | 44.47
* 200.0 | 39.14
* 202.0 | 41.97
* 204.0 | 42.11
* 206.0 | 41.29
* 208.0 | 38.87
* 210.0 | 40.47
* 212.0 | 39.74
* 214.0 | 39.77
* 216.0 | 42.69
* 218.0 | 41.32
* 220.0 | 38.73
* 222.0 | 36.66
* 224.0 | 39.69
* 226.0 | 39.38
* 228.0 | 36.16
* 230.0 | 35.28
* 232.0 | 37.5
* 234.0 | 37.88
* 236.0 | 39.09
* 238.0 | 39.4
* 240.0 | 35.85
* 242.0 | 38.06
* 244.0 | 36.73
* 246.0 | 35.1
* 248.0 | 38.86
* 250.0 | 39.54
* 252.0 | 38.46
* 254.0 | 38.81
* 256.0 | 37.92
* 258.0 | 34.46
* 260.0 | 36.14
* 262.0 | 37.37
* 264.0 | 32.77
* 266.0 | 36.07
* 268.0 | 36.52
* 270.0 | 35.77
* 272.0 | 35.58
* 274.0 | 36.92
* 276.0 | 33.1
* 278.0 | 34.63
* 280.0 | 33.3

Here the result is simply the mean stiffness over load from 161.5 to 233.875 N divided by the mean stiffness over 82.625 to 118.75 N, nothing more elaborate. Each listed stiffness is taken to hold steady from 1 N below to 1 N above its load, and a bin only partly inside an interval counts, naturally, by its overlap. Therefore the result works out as 0.9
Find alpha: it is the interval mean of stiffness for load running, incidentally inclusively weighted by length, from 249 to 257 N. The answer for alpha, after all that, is 38.7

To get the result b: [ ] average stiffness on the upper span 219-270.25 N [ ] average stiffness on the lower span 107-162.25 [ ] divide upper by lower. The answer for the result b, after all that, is 0.81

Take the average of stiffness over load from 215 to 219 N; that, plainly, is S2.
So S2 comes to 42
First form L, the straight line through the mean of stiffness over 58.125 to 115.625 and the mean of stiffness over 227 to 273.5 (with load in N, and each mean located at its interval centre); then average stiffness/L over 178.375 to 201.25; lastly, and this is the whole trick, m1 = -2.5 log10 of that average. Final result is -0.08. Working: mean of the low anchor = 47.4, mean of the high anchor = 36.9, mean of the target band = 44.1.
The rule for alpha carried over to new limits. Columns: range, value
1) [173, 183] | 43.7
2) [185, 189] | 43.5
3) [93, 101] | 47.6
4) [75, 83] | 46.3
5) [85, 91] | 47.8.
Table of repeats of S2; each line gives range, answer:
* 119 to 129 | 48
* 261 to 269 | 35.7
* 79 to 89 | 46.2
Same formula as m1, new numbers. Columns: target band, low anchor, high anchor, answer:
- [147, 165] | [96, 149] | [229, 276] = 0.04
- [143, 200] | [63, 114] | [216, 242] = -0.05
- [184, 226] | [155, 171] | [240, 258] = -0.05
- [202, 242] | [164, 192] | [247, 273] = 0.03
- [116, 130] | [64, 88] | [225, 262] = -0.08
